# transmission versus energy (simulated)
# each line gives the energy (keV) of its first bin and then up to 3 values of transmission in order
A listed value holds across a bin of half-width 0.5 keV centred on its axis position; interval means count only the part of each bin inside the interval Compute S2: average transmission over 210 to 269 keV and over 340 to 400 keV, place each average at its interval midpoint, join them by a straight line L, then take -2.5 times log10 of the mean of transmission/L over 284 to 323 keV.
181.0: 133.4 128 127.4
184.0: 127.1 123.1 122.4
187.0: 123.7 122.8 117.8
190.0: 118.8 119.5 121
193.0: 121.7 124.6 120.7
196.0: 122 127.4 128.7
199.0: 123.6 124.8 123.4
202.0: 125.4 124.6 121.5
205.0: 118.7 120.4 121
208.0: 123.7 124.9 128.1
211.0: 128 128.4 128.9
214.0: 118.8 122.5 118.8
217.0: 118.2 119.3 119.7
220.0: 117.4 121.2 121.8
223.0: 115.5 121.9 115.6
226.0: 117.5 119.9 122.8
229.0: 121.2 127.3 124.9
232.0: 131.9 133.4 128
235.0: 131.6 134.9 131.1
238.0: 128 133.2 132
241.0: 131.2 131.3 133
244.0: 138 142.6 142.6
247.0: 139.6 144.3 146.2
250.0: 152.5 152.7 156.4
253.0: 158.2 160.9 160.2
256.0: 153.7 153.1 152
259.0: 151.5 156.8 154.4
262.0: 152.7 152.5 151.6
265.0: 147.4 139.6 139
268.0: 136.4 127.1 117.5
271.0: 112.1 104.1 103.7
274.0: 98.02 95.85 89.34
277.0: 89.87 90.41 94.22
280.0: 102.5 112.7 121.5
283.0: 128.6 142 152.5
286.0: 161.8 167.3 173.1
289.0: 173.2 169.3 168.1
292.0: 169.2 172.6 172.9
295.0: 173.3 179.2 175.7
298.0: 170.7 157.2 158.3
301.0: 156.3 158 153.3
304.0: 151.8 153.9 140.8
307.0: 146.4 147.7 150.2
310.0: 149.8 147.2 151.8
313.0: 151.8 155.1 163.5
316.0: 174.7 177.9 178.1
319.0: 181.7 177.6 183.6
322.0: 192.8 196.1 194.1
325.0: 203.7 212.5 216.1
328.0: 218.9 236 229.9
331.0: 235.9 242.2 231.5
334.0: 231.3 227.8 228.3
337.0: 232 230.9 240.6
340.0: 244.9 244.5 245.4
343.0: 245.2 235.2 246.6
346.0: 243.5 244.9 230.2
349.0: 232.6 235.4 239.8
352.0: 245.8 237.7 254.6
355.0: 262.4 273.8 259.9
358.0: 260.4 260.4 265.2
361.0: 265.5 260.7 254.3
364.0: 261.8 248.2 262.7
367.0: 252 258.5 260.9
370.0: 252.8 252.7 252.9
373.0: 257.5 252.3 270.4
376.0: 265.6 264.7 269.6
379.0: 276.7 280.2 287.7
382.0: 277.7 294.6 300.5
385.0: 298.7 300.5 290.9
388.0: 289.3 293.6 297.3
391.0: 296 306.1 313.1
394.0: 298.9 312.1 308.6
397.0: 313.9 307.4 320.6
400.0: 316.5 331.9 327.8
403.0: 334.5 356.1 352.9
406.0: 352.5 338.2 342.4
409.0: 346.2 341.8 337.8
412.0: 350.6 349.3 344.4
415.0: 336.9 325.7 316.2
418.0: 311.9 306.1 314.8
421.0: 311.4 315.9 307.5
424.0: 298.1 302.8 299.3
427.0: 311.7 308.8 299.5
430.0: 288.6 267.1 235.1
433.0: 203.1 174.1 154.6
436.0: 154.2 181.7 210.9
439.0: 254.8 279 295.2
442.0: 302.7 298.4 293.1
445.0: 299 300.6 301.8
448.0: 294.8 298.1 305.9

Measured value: 0.217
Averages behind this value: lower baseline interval 135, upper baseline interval 270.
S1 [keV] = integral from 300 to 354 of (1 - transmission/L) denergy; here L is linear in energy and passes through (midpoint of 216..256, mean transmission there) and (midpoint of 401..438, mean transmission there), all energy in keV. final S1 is 3.6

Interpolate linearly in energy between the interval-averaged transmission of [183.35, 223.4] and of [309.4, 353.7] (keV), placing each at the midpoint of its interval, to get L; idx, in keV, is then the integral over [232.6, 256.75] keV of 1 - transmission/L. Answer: 1.6 keV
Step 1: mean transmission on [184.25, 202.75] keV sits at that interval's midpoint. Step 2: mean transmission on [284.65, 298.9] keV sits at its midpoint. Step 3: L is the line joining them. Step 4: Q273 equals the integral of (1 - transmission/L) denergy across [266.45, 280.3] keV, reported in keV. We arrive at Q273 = 4.60 keV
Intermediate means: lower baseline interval 123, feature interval 107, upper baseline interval 170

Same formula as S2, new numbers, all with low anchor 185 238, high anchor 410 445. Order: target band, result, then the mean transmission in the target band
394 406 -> -0.23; 326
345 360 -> -0.09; 249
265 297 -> 0.28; 136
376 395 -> -0.15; 291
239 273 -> 0.10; 142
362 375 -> -0.07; 256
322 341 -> -0.06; 225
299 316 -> 0.26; 153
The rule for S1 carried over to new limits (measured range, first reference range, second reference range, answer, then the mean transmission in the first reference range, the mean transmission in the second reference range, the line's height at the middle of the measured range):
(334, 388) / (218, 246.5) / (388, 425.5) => 2.7 keV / 127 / 322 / 271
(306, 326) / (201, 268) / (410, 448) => 2.8 keV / 134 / 286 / 198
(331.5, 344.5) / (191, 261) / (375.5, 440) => -0.2 keV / 131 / 296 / 233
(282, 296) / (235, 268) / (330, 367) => 1.7 keV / 145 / 246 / 184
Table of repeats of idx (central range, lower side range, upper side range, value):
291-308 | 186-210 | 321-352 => 3.3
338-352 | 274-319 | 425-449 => -3.9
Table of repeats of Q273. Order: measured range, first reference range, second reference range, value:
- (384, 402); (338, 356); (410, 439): -2.6 keV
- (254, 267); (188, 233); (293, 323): -0.8 keV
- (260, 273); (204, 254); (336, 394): 2.4 keV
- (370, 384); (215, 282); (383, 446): -0.5 keV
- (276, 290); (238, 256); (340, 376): 3.8 keV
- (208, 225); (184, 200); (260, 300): 0.7 keV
